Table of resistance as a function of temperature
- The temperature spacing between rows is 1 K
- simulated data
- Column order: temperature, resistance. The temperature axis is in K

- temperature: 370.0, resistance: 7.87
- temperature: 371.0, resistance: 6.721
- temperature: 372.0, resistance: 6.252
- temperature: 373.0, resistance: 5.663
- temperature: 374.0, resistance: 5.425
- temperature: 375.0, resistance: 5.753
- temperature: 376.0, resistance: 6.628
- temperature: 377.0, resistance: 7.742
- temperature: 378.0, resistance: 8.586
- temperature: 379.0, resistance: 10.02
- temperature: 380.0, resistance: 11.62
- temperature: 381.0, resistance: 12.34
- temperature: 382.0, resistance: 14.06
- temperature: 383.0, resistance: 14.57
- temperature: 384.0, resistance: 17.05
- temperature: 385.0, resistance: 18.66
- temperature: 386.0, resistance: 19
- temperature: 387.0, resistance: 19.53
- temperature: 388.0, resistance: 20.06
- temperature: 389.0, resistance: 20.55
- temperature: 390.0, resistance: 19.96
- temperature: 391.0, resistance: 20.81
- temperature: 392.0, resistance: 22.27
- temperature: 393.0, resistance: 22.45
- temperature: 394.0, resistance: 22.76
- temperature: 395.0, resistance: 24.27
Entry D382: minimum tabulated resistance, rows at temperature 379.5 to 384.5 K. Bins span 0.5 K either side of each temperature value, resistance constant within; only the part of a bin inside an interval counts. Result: 11.62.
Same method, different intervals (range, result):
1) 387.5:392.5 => 19.96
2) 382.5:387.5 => 14.57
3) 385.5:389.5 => 19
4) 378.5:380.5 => 10.02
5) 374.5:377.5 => 5.753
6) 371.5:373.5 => 5.663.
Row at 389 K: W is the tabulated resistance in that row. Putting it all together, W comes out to 20.55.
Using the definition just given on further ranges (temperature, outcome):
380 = 11.62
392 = 22.27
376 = 6.628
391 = 20.81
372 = 6.252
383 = 14.57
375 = 5.753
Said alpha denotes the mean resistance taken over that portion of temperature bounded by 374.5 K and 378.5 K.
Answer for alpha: 7.18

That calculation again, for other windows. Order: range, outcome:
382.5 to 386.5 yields 17.3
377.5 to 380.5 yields 10.1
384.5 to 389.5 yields 19.6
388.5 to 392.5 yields 20.9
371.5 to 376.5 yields 5.94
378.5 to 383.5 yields 12.5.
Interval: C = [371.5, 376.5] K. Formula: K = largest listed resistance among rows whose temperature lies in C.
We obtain 6.628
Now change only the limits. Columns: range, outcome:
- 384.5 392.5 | 22.27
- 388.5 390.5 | 20.55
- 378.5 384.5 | 17.05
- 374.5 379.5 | 10.02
